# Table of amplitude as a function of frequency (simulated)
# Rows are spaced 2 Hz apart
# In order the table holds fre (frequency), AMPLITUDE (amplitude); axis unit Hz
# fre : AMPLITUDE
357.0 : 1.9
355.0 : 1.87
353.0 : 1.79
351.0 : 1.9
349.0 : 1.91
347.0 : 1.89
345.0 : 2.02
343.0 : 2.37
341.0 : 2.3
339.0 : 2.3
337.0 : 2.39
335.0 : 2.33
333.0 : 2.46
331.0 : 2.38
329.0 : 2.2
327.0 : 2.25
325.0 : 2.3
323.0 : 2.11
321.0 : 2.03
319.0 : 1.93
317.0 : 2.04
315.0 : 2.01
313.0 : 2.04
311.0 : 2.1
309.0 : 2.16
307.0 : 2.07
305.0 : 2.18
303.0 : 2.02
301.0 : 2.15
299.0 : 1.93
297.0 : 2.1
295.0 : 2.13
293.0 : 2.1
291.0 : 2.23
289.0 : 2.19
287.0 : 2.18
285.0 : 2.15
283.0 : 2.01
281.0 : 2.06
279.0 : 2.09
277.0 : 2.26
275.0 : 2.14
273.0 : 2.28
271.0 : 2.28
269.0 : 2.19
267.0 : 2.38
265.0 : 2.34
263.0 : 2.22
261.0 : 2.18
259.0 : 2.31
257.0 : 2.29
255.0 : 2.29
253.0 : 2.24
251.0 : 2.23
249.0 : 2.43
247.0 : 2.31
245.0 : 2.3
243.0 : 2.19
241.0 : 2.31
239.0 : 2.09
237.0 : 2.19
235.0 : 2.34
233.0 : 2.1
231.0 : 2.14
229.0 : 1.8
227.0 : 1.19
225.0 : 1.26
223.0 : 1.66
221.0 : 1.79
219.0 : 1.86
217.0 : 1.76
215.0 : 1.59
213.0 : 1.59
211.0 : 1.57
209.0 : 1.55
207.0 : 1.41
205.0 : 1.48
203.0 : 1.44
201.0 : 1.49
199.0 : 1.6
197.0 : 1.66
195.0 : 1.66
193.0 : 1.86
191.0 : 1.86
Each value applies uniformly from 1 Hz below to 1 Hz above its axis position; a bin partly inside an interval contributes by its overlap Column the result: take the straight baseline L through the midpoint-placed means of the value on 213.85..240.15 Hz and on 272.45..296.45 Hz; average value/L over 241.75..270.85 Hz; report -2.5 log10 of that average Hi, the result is -0.15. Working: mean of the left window 1.83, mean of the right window 2.15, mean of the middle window 2.28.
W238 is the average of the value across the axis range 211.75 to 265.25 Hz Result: 2.03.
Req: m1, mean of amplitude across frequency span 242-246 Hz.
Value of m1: 2.25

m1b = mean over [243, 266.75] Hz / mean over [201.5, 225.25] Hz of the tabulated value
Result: 1.4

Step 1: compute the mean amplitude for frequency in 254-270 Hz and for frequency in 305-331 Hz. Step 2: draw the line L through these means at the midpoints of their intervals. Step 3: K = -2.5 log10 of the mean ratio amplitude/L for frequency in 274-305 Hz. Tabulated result 0.04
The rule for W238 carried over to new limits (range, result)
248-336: 2.18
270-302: 2.14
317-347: 2.22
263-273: 2.29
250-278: 2.26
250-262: 2.26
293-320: 2.07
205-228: 1.56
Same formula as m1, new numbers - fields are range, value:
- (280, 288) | 2.1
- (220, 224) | 1.73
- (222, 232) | 1.61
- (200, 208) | 1.46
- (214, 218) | 1.68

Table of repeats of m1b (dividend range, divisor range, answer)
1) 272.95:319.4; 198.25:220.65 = 1.33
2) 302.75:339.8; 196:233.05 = 1.35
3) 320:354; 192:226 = 1.36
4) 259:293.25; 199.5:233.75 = 1.35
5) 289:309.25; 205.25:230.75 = 1.32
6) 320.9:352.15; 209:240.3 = 1.23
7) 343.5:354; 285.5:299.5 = 0.90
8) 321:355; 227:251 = 1.00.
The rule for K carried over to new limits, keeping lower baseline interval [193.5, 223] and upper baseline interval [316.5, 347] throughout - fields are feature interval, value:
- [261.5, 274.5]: -0.19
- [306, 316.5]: 0.02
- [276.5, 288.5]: -0.08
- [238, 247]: -0.25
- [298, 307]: 0.00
